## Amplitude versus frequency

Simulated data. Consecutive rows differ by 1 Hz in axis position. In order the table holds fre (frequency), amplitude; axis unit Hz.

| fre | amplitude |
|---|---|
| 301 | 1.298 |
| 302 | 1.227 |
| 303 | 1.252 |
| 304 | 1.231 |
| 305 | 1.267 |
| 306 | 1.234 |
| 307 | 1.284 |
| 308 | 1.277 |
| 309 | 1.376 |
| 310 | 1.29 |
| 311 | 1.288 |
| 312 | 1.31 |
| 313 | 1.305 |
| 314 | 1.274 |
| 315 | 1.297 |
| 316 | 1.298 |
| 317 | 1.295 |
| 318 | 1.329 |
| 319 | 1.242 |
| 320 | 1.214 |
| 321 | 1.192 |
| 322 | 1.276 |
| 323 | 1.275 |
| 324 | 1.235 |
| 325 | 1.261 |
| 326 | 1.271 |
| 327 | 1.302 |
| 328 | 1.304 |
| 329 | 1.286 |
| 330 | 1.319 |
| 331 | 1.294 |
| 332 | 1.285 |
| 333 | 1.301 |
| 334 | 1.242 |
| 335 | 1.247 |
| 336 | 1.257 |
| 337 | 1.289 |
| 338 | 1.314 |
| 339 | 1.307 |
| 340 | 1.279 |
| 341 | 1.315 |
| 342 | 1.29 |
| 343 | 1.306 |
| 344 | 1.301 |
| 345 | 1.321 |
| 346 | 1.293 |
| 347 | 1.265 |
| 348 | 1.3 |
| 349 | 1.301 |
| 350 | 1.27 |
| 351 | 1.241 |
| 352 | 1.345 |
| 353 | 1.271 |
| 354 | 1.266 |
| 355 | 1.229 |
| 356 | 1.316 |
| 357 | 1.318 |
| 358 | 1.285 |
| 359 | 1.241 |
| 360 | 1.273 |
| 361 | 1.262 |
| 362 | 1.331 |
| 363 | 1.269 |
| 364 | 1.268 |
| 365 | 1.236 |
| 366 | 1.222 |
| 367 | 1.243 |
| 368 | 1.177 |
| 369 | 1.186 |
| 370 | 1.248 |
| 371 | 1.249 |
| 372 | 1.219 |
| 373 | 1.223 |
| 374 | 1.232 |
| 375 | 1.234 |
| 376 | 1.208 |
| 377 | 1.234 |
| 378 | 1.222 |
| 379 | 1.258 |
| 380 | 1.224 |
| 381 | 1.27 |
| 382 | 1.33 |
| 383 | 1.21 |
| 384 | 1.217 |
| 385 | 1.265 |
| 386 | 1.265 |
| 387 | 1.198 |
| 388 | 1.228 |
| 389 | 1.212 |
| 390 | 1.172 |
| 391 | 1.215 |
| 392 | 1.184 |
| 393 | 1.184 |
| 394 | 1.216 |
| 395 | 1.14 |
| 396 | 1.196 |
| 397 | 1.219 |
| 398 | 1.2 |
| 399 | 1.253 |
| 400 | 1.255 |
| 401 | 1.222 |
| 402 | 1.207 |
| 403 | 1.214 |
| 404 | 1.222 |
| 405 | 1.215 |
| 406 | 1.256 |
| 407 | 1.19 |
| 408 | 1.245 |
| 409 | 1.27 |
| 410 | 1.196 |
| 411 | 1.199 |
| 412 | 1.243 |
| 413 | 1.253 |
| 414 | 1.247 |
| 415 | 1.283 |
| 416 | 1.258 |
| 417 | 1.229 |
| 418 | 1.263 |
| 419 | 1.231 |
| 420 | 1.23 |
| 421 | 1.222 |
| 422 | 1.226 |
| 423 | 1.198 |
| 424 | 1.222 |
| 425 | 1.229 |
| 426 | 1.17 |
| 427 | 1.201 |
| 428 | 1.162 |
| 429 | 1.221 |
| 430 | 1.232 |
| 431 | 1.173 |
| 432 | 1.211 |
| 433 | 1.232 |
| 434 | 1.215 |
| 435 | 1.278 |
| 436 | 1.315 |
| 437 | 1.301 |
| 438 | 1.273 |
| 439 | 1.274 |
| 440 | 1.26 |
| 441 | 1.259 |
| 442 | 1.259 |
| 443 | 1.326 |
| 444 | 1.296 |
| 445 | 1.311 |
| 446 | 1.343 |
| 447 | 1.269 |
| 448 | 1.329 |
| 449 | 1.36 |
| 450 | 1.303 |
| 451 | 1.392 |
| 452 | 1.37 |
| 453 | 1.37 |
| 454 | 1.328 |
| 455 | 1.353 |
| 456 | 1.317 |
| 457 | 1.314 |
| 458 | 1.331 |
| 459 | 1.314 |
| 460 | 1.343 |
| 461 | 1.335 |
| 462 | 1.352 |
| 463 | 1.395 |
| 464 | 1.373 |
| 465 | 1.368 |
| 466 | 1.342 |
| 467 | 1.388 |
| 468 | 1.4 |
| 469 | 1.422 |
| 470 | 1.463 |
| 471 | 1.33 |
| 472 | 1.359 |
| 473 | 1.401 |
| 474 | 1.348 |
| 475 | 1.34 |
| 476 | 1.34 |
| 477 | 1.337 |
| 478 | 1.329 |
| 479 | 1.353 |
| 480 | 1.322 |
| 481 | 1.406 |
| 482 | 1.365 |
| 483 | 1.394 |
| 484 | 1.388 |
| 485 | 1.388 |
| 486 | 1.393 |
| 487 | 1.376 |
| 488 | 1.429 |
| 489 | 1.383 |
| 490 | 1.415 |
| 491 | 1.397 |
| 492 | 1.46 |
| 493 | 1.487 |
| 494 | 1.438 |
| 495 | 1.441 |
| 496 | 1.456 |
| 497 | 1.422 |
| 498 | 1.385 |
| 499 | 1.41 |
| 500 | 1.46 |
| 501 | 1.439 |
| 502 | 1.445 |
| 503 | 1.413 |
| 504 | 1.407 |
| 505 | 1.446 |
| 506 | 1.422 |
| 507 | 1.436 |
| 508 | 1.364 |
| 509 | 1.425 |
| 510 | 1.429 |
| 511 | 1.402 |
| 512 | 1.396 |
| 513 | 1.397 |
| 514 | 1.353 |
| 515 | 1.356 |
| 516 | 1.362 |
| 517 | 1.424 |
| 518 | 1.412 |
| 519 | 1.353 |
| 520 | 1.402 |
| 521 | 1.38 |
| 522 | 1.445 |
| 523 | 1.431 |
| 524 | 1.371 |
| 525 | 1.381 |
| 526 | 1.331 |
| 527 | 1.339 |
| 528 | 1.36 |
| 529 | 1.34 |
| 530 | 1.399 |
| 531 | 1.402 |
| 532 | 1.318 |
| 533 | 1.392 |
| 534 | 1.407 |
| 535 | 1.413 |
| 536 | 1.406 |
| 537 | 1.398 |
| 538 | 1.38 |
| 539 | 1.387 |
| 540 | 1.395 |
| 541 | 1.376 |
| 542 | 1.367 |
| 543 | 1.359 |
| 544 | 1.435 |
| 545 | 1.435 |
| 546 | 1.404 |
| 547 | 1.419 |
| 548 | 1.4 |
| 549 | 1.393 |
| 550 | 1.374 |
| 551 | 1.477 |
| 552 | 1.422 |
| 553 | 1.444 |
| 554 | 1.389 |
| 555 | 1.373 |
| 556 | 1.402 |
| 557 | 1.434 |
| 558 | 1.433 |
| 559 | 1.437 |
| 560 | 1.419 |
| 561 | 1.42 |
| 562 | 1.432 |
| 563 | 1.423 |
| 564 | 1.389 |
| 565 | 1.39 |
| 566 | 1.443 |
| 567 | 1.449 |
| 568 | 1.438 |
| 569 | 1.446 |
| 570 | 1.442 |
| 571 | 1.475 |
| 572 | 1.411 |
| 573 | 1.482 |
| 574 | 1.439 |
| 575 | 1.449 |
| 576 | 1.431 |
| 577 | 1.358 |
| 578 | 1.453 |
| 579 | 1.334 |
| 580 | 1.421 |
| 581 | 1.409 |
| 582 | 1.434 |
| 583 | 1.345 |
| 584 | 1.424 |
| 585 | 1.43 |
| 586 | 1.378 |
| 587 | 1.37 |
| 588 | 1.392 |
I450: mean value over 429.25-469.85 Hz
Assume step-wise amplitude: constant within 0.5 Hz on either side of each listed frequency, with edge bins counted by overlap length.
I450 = 1.32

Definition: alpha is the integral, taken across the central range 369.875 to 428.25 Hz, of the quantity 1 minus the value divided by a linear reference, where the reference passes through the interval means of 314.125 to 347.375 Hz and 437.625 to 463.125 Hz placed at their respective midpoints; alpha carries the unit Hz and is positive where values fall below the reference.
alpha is 3.54 Hz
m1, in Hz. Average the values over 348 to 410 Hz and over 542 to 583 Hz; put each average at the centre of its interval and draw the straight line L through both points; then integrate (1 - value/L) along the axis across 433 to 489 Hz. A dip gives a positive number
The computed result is -0.95 Hz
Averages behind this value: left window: 1.24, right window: 1.42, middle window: 1.34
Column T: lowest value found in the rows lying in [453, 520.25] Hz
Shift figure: 1.314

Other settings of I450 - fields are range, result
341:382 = 1.26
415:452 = 1.26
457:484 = 1.36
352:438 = 1.23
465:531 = 1.39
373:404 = 1.22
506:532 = 1.39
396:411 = 1.22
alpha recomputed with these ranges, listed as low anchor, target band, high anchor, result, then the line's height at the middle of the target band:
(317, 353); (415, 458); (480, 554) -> 2.50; 1.35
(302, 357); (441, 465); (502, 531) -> 0.39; 1.36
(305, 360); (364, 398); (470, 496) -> 2.44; 1.32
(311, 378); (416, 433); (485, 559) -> 1.47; 1.33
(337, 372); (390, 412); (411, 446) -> 0.73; 1.26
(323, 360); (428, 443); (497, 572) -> 1.05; 1.34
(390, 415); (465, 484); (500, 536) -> -0.58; 1.33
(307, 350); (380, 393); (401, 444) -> 0.28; 1.26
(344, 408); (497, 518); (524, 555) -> -0.73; 1.36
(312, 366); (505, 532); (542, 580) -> 0.08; 1.39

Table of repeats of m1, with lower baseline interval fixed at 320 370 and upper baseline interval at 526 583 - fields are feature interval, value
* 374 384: 0.4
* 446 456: 0.0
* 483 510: -1.0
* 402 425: 1.5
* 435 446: 0.4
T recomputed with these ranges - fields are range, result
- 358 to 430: 1.14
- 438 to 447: 1.259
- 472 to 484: 1.322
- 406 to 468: 1.162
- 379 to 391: 1.172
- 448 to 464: 1.303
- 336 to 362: 1.229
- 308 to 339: 1.192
